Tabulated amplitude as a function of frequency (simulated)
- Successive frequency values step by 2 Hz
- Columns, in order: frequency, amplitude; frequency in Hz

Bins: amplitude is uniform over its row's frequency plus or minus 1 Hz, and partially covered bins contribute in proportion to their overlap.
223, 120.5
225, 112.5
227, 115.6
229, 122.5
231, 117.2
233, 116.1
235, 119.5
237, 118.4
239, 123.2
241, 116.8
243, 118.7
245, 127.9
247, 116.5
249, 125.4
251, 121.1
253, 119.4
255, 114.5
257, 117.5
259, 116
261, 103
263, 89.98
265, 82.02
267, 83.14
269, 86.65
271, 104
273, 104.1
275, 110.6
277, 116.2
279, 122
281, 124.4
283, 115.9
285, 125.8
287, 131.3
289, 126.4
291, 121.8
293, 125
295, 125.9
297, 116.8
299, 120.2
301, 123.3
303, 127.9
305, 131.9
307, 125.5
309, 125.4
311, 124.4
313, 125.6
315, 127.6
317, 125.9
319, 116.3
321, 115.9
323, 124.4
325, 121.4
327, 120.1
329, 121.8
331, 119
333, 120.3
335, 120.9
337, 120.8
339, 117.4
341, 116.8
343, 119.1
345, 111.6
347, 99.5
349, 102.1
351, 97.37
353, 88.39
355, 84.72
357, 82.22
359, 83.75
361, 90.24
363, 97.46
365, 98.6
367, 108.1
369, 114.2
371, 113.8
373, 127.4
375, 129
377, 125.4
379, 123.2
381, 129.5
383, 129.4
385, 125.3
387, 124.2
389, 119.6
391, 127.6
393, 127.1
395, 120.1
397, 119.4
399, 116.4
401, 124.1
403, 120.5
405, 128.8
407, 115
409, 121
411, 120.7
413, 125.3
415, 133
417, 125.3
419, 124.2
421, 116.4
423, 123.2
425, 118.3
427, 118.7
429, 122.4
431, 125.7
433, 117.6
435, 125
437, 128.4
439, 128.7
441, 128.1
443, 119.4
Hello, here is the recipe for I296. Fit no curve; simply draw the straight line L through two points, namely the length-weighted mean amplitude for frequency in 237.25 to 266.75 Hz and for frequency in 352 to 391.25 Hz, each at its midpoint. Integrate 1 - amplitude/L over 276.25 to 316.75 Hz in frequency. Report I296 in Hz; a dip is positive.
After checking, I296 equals -4.3 Hz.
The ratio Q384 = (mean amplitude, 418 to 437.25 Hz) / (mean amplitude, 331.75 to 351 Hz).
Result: 1.07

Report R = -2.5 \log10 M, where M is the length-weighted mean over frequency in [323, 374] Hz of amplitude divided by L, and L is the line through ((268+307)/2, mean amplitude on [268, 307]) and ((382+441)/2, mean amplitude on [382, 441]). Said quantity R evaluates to 0.12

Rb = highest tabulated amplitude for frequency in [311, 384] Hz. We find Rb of 129.5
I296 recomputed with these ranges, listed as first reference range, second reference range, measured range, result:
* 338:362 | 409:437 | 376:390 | -1.9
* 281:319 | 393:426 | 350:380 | 4.6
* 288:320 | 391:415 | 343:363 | 4.6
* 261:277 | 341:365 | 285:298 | -3.8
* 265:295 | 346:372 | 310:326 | -2.6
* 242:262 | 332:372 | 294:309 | -1.8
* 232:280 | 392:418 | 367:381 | -0.1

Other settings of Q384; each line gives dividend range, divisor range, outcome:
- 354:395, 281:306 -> 0.91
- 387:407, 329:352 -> 1.08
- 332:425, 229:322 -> 0.98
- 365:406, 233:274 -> 1.10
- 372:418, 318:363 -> 1.14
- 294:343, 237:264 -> 1.05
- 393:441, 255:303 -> 1.09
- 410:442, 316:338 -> 1.03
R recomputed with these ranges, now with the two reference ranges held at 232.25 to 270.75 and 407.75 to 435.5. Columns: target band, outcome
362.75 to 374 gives 0.078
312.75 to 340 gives -0.045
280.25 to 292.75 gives -0.099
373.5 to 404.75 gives -0.034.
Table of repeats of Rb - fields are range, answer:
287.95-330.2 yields 131.9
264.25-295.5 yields 131.3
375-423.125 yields 133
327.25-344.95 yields 121.8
